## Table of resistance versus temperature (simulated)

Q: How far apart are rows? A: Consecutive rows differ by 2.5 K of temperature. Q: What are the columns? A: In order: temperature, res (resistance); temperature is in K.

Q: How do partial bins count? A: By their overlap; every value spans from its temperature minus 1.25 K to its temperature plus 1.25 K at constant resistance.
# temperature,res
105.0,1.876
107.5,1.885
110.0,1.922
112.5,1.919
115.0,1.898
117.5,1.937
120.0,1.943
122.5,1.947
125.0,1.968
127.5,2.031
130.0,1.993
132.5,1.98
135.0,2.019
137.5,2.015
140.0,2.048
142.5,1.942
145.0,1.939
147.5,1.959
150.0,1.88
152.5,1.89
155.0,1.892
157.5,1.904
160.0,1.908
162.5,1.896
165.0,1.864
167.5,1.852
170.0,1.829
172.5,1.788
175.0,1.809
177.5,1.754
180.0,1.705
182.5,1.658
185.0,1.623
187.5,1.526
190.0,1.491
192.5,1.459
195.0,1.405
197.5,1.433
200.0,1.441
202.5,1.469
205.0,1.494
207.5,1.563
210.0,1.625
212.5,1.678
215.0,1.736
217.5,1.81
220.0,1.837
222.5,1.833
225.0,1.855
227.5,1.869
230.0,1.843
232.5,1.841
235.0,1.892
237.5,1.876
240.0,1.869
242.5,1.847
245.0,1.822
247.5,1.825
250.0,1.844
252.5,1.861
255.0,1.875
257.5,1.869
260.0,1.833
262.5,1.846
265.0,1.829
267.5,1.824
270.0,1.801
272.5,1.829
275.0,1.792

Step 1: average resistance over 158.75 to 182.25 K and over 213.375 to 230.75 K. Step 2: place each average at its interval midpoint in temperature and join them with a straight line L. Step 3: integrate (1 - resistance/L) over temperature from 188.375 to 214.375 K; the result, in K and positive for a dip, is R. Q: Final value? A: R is 4.40 K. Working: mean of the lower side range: 1.82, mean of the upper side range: 1.82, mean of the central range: 1.51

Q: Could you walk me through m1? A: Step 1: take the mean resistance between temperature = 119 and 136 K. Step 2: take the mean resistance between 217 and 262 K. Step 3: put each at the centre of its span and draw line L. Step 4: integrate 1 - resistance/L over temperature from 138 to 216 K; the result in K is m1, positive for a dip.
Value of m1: 8.1 K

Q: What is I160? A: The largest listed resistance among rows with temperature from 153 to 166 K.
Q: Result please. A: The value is 1.908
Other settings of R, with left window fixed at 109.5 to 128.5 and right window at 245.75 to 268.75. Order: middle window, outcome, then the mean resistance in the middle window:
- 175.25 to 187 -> 1.33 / 1.69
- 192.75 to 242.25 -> 4.52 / 1.7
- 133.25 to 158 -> -0.32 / 1.95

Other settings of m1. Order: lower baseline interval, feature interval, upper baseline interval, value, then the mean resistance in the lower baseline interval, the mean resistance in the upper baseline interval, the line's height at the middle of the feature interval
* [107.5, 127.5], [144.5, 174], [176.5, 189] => -2.18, 1.94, 1.65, 1.75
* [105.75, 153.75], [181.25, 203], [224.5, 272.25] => 4.54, 1.95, 1.85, 1.9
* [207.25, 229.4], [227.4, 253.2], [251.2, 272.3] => -0.68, 1.77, 1.84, 1.8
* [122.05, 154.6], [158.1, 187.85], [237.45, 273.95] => 2.37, 1.97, 1.84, 1.93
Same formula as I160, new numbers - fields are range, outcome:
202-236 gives 1.892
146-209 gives 1.959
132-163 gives 2.048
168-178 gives 1.829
